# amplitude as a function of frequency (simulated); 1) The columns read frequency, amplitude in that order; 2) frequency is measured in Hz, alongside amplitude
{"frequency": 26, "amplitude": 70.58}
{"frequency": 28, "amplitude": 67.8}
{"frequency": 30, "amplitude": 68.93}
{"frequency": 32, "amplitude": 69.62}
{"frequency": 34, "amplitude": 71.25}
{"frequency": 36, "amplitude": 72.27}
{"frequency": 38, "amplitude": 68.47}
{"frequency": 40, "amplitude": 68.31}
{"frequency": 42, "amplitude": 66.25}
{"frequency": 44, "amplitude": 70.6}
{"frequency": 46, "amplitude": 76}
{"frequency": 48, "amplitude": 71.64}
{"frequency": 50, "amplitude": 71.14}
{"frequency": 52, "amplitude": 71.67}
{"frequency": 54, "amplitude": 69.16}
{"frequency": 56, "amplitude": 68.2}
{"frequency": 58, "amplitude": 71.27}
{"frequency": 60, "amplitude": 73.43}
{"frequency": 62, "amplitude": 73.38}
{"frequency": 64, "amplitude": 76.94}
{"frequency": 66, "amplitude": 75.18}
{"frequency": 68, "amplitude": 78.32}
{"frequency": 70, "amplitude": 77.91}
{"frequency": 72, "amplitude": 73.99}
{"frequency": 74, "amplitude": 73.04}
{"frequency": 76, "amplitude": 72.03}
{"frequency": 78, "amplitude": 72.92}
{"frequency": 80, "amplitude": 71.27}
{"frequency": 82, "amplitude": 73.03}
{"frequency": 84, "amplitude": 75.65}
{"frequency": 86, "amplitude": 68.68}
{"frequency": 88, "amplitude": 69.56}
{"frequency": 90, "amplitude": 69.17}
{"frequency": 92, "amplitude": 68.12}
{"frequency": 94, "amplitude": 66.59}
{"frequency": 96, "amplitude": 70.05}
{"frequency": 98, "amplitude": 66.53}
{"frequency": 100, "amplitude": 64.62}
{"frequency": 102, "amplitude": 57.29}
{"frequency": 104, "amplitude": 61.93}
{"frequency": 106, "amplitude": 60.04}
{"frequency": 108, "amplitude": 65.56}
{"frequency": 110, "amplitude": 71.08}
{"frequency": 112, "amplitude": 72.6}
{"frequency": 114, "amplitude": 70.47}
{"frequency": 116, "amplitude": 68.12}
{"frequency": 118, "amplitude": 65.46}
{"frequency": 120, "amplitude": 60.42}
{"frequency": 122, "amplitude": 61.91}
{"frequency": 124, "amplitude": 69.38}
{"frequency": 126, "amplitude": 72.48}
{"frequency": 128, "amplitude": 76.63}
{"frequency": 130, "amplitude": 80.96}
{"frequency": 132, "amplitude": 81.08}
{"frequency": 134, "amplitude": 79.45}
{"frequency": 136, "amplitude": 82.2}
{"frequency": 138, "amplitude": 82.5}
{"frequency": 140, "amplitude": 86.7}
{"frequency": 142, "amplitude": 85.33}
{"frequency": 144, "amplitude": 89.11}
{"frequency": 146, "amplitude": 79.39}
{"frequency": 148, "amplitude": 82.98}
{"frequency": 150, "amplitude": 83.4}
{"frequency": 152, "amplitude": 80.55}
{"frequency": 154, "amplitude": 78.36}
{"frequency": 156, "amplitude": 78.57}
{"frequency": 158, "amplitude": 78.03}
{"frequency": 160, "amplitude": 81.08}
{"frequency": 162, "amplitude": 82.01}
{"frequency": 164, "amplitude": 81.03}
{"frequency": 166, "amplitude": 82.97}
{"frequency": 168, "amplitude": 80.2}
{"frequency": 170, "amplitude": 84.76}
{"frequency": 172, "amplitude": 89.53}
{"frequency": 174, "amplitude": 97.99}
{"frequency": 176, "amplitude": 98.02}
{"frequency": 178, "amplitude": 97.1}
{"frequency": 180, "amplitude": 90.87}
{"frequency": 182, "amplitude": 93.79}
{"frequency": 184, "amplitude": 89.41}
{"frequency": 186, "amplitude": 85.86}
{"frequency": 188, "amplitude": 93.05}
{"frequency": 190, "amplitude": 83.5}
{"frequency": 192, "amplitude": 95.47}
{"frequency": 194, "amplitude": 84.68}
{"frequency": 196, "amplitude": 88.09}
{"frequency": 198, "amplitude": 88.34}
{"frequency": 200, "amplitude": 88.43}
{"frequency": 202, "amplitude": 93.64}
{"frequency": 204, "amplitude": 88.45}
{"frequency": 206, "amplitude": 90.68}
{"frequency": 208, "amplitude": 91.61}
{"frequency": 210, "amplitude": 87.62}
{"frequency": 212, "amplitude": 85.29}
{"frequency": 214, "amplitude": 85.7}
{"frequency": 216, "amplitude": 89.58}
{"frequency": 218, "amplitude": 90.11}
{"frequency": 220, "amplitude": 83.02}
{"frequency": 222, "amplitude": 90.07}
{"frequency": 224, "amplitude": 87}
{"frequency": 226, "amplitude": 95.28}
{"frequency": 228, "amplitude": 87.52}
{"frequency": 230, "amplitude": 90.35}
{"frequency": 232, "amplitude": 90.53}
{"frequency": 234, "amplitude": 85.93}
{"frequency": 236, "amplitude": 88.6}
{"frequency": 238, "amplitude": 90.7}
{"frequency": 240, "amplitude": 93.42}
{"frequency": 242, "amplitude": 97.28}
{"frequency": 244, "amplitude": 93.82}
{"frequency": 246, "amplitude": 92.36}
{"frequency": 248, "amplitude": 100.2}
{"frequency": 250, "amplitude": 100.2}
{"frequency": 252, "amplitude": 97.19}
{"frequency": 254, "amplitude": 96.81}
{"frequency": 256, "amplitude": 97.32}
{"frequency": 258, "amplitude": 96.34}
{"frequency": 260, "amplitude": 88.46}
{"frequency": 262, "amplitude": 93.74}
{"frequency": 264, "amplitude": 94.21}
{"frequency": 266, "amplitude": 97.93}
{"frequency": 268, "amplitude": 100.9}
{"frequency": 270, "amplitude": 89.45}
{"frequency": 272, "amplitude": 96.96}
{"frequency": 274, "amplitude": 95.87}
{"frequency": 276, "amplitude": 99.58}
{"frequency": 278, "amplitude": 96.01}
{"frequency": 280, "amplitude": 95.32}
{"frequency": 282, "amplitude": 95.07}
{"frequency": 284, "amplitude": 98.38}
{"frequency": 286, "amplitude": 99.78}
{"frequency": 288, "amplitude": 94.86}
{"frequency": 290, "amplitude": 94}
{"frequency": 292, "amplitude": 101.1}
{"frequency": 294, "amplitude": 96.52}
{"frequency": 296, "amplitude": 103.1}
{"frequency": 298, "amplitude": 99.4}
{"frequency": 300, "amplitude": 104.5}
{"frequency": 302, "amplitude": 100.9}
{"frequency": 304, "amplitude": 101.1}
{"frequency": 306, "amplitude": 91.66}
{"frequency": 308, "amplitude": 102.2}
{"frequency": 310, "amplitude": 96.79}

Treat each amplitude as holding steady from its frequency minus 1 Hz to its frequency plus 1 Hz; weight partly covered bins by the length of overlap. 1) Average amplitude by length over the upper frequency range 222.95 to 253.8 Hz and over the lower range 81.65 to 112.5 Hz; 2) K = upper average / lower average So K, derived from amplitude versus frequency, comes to 1.38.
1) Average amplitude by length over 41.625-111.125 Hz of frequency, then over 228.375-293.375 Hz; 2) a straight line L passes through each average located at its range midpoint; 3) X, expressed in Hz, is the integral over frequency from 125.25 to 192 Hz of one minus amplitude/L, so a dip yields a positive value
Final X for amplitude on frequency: -2.7 Hz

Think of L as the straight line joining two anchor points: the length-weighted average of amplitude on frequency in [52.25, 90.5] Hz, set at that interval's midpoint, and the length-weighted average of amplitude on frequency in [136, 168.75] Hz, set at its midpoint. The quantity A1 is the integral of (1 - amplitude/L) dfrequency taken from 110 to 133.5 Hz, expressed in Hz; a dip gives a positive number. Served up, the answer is 2.25 Hz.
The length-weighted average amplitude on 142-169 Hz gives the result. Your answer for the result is 81.5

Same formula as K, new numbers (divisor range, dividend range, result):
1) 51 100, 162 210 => 1.24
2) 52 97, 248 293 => 1.34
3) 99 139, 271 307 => 1.40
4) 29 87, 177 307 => 1.29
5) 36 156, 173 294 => 1.28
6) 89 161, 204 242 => 1.21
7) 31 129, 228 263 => 1.34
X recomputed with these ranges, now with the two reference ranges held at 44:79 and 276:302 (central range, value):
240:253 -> -0.4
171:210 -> -1.5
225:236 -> 0.2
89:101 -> 1.5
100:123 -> 4.0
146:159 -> 0.5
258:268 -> 0.1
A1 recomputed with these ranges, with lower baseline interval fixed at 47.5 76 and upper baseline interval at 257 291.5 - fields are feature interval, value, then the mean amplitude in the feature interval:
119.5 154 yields 1.06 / 78.8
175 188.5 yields -1.04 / 92.6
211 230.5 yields 0.38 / 88.3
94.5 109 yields 2.55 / 63.8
